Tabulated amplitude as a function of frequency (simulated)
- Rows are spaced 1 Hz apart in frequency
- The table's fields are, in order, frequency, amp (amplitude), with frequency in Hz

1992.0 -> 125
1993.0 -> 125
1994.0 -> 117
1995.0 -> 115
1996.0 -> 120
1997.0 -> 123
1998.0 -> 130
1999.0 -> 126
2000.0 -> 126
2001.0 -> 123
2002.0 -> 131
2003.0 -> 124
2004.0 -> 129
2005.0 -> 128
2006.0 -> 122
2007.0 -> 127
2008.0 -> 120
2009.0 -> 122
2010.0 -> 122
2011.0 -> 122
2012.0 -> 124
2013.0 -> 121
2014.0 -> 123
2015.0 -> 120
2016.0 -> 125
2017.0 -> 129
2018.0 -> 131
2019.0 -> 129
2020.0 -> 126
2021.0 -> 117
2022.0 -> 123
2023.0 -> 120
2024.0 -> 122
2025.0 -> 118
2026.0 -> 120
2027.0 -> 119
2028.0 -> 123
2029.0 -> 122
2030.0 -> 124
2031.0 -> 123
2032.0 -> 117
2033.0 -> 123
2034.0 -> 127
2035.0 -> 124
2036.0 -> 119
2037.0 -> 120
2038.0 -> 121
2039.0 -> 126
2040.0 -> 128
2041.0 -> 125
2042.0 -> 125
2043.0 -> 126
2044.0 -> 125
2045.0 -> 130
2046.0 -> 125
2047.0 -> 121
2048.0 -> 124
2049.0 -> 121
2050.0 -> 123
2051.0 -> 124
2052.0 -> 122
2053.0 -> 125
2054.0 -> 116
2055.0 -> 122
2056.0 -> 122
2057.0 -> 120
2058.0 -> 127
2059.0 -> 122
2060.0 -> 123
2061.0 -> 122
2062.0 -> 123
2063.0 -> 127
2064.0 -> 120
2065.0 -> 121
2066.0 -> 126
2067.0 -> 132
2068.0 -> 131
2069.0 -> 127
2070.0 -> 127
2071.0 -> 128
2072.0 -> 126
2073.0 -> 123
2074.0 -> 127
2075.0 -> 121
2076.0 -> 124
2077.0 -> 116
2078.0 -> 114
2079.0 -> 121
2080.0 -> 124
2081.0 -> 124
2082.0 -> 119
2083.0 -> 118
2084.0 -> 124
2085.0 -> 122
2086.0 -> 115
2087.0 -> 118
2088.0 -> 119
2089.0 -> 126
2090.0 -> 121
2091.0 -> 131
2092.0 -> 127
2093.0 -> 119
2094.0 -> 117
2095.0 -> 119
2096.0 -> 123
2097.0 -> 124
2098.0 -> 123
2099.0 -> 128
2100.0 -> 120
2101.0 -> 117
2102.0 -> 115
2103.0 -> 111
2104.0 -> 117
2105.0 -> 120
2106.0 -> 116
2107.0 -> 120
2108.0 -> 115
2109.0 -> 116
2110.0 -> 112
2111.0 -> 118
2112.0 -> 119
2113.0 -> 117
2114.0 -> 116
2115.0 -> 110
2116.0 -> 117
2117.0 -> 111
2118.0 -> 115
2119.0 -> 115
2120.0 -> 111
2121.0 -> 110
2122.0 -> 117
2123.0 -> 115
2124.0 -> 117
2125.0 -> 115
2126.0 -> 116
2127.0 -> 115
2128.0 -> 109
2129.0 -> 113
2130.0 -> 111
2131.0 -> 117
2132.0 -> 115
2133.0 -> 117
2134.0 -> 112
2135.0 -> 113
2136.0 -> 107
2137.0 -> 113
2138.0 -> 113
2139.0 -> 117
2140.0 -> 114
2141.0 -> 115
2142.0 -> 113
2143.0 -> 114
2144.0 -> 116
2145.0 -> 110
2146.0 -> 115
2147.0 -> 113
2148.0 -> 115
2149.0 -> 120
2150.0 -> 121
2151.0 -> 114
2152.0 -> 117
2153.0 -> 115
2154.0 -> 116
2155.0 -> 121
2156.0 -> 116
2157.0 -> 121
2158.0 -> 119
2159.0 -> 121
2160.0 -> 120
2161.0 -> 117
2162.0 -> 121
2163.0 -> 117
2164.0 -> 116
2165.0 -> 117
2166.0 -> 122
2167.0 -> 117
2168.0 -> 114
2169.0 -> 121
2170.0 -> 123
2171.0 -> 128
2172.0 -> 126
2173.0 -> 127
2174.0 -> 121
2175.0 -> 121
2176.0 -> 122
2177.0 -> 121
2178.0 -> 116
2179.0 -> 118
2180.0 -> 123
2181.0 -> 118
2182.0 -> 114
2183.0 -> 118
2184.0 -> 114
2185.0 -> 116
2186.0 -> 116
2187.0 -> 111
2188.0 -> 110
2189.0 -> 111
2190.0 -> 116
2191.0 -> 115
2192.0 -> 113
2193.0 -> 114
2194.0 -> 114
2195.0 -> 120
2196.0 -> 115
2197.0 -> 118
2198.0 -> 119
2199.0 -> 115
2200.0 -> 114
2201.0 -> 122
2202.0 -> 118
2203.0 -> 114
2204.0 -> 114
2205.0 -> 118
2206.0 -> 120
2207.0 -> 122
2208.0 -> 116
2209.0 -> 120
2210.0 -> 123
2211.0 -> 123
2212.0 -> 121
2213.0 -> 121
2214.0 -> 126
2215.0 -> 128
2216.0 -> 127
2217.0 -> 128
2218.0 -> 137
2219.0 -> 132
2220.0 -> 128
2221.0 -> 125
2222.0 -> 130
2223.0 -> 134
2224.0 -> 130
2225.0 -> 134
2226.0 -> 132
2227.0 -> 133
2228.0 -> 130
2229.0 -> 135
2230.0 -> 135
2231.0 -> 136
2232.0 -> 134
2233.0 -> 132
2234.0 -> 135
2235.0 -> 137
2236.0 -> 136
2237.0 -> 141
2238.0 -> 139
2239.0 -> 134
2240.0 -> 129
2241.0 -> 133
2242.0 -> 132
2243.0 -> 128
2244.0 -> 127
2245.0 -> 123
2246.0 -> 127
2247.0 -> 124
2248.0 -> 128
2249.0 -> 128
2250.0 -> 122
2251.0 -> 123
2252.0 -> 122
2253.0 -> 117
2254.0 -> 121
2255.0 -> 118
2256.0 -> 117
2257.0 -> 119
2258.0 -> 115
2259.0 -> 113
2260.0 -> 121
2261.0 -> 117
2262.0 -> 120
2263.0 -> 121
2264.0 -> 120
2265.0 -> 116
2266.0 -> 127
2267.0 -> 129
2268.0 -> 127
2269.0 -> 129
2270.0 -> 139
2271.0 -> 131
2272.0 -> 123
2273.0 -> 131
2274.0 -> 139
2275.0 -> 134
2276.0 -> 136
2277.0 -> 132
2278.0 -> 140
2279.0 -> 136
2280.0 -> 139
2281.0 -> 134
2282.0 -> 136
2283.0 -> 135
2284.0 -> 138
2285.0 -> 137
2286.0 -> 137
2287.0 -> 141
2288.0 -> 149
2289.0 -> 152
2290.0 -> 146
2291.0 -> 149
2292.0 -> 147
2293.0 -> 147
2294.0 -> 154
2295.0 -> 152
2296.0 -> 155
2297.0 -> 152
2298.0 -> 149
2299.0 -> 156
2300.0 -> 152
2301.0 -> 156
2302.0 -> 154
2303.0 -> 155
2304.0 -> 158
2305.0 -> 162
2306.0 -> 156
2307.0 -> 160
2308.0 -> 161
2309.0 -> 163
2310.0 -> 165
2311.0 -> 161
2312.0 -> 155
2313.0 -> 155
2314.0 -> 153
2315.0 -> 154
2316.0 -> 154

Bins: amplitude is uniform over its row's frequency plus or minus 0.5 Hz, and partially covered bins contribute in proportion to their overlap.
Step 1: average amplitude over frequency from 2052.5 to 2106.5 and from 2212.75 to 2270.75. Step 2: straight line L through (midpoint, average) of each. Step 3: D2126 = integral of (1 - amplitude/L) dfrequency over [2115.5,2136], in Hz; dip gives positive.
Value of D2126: 1.6 Hz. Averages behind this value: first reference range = 122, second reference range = 128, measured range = 114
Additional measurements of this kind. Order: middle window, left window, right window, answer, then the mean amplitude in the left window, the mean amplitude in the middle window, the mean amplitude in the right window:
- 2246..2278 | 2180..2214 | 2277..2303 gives 2.9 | 117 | 125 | 146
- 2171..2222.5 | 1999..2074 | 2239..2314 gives 5.0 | 124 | 120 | 137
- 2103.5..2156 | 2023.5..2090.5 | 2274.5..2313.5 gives 6.3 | 123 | 115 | 149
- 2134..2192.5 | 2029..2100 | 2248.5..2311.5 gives 5.8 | 123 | 117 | 138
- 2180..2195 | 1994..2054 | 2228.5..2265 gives 1.3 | 123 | 115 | 126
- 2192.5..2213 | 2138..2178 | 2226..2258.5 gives 0.9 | 118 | 118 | 128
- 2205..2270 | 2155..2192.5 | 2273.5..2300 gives 2.7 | 118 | 127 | 143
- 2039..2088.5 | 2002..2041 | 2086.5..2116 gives -0.9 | 123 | 123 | 119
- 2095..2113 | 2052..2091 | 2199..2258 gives 0.7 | 123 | 118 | 127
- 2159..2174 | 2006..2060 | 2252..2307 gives 1.2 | 123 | 120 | 137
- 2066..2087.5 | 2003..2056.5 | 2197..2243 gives 0.2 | 123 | 123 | 128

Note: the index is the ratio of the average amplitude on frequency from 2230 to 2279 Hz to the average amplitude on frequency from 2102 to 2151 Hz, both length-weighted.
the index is 1.11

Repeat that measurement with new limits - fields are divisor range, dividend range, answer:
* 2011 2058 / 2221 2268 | 1.03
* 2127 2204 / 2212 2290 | 1.11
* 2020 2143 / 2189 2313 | 1.10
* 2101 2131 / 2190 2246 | 1.10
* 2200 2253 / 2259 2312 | 1.11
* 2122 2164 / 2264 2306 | 1.23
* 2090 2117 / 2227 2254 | 1.10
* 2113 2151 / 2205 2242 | 1.14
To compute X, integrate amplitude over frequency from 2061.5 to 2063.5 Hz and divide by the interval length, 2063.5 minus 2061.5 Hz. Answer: 125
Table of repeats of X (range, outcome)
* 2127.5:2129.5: 111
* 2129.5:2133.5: 115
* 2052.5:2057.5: 121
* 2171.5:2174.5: 125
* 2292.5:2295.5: 151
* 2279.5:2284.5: 136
